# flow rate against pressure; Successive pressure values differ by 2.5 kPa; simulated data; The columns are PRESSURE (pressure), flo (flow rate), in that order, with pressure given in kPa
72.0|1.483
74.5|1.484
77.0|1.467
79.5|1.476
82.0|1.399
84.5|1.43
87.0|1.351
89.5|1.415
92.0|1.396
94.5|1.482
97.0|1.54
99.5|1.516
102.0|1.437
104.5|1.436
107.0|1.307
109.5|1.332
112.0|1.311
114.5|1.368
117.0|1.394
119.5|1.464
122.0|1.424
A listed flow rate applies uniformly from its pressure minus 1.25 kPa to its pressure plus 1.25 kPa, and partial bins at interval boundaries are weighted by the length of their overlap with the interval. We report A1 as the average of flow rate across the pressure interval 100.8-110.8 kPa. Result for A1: 1.38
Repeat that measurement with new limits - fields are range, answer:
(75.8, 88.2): 1.42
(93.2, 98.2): 1.51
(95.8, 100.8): 1.53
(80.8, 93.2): 1.4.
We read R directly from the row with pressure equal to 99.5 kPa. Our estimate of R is 1.516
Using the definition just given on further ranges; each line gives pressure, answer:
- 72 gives 1.483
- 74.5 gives 1.484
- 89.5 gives 1.415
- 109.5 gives 1.332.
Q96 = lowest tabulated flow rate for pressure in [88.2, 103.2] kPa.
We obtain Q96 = 1.396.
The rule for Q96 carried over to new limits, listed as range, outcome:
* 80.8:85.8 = 1.399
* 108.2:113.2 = 1.311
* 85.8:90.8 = 1.351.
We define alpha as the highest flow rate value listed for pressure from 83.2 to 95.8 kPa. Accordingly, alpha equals 1.482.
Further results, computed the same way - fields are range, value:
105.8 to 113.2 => 1.332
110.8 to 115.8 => 1.368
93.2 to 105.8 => 1.54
